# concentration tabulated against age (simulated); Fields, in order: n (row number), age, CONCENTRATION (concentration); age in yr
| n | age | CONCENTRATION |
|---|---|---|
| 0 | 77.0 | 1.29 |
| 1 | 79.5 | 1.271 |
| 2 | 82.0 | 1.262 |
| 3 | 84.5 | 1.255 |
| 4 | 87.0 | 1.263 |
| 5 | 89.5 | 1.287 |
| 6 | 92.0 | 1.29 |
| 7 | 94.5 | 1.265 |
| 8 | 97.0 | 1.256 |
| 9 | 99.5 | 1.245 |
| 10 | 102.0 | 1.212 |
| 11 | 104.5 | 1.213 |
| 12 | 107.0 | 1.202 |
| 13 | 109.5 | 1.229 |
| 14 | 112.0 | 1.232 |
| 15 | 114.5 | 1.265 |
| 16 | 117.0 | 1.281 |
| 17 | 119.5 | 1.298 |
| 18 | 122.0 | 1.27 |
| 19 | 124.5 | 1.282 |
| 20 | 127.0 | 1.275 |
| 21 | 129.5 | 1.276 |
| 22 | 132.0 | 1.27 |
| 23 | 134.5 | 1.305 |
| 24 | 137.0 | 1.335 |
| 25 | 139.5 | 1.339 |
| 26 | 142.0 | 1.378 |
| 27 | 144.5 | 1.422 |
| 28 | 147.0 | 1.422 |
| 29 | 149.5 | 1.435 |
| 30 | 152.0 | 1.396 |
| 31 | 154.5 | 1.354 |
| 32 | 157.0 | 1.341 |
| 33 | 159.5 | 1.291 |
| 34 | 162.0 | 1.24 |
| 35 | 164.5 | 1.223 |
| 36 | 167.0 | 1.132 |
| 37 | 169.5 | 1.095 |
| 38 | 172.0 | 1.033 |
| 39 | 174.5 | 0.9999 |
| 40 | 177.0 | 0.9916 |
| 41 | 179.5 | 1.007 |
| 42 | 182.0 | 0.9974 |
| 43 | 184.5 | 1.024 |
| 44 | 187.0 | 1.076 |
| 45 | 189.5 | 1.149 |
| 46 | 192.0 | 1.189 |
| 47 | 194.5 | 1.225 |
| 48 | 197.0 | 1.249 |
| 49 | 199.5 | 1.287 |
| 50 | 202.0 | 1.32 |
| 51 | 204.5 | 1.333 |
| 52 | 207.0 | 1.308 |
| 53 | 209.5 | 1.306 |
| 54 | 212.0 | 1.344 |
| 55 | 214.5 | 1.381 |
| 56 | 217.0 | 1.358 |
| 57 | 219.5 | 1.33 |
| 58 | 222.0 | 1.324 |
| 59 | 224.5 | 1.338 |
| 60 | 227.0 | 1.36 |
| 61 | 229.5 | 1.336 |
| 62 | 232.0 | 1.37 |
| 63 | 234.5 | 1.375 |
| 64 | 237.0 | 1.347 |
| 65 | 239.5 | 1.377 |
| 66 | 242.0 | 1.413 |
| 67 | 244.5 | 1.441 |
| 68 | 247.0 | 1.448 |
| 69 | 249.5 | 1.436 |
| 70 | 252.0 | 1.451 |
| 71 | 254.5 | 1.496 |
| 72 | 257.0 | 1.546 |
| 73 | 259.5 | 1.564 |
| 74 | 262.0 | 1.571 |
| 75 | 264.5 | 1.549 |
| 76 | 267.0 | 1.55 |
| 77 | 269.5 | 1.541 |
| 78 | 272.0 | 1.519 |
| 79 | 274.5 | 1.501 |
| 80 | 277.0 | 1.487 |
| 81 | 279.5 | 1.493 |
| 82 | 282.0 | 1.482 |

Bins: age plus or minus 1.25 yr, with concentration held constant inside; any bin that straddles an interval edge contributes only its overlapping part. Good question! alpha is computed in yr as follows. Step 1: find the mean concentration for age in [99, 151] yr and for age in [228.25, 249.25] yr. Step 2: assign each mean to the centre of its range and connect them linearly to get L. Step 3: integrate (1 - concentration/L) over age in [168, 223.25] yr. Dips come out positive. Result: 6.5 yr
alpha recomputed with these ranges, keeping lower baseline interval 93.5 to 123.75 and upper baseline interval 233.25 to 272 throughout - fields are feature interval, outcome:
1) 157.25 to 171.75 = 1.5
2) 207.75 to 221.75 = 0.7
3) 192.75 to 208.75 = 1.2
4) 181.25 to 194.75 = 2.6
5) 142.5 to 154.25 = -0.9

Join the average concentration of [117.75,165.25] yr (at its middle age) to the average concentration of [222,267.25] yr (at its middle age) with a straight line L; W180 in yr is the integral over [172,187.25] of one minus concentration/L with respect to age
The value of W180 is 3.9 yr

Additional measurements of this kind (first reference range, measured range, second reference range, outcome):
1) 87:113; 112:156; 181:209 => -3.5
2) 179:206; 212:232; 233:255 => -0.5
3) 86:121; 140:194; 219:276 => 5.4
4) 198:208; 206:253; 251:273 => 1.3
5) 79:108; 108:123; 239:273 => 0.3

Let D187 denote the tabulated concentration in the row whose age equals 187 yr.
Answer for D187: 1.076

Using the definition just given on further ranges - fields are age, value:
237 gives 1.347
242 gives 1.413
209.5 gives 1.306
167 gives 1.132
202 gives 1.32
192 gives 1.189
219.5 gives 1.33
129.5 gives 1.276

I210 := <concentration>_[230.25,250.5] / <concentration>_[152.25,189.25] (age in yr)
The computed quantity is 1.23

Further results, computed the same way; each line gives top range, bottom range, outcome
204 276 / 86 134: 1.13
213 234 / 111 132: 1.06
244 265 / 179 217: 1.23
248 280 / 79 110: 1.21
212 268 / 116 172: 1.10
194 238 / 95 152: 1.03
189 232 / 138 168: 0.98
